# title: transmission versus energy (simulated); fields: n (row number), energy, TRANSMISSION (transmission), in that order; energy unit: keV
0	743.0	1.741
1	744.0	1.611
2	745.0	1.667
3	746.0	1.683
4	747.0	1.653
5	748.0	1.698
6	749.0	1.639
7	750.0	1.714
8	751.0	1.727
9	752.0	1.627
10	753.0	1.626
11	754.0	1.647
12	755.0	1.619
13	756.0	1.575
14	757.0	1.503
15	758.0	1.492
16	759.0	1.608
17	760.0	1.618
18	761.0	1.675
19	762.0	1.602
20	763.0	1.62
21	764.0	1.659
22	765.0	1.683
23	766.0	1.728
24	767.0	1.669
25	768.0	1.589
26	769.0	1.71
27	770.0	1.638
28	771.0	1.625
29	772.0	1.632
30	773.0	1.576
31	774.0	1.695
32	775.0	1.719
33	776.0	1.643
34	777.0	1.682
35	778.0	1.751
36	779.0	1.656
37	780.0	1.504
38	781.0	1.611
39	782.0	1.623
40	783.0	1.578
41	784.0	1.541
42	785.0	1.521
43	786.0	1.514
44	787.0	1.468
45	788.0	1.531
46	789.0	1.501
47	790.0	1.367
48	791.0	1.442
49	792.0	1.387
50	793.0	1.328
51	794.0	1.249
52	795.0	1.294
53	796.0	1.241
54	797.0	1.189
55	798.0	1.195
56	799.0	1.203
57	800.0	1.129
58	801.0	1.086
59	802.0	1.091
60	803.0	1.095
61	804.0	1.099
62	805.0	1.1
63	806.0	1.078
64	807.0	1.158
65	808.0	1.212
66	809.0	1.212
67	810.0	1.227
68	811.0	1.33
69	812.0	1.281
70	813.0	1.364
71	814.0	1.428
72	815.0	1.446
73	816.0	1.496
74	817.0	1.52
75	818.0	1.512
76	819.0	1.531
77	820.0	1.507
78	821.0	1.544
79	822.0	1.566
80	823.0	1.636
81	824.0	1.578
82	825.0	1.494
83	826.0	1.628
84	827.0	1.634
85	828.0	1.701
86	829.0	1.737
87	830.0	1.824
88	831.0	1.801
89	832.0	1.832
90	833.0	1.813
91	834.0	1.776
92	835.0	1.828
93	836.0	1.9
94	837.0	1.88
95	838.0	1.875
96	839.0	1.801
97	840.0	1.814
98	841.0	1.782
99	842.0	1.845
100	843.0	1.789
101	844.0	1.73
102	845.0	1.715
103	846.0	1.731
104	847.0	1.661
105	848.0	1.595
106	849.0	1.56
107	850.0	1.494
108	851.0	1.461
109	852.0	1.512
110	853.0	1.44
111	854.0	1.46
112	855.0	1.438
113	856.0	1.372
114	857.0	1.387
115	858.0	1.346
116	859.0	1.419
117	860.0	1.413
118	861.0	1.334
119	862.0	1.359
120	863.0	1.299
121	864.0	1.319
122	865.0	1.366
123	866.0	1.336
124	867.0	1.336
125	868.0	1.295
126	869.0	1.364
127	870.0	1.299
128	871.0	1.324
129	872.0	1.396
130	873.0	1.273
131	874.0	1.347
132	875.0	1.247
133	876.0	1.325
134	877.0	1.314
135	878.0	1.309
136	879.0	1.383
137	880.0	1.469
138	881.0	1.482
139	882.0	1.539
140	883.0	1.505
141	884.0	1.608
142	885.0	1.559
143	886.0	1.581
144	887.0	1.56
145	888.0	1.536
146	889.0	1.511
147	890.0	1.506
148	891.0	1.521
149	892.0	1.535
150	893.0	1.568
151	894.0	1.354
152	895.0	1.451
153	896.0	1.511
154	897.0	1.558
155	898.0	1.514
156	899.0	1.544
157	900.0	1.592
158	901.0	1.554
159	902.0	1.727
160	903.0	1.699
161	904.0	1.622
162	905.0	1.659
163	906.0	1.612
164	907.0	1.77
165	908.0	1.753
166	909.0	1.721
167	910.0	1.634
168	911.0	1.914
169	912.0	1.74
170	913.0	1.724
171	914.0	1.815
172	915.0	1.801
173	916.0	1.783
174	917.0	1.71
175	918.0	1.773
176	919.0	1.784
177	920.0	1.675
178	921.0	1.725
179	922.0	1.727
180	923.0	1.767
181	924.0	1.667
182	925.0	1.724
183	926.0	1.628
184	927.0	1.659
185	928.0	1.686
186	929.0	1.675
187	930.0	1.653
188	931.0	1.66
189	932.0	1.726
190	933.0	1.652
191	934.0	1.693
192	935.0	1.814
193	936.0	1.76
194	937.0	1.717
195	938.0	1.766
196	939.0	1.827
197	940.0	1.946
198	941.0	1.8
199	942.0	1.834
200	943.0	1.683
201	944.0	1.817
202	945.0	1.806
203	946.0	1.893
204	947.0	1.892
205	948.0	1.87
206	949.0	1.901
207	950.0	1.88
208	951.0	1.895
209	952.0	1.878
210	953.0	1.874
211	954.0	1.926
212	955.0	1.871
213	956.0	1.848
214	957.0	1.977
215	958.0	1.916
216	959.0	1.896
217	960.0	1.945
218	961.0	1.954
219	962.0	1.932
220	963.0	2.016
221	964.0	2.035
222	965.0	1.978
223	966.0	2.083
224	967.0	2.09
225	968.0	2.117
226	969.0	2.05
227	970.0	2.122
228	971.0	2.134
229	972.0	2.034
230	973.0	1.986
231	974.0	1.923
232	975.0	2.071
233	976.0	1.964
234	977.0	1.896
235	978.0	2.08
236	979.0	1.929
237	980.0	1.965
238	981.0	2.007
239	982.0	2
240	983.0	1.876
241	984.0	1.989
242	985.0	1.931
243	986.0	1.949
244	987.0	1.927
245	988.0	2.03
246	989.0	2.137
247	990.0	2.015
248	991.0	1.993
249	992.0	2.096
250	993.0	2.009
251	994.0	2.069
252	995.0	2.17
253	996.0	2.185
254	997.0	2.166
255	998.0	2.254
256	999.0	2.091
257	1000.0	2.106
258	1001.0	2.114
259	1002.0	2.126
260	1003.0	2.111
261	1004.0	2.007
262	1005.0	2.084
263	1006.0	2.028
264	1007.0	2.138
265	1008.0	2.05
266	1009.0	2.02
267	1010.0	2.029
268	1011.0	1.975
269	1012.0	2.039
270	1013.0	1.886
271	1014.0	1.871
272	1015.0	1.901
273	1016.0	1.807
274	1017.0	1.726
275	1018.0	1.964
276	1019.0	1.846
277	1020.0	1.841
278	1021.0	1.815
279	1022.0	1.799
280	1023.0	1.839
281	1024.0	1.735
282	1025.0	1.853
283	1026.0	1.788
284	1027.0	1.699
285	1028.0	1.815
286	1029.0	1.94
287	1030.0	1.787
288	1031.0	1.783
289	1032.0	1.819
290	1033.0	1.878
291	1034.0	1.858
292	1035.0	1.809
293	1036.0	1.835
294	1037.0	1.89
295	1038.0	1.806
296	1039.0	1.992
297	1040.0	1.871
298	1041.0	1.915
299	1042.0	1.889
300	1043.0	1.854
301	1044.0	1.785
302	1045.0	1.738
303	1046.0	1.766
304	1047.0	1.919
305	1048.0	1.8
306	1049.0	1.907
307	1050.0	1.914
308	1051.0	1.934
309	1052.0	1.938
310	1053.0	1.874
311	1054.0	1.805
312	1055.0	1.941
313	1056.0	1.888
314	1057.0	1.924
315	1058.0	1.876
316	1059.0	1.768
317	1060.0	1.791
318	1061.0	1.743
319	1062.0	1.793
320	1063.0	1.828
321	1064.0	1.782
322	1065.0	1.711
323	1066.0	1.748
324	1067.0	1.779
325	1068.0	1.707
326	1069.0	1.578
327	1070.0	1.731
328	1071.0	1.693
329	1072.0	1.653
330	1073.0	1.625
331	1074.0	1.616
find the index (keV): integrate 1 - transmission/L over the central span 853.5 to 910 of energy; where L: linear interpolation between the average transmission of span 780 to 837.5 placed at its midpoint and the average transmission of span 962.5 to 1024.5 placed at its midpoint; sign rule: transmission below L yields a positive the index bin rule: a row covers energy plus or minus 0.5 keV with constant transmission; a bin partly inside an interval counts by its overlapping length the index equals 6.9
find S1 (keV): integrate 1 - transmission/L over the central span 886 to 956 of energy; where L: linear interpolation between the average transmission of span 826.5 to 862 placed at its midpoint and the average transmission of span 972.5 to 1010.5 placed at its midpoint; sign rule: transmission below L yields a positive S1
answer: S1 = 5.36 keV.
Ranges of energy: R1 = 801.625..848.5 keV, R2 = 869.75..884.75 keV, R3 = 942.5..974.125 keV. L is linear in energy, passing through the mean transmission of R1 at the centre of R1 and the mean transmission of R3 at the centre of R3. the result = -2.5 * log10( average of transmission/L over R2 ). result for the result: 0.223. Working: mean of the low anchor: 1.56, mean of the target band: 1.39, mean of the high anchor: 1.94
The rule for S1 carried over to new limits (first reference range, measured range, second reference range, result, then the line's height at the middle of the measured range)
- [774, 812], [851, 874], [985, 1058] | 2.55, 1.54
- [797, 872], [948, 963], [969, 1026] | -0.38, 1.86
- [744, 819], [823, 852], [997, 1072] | -2.72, 1.57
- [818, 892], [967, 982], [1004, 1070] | -2.35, 1.75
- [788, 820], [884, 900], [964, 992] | 1.25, 1.66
